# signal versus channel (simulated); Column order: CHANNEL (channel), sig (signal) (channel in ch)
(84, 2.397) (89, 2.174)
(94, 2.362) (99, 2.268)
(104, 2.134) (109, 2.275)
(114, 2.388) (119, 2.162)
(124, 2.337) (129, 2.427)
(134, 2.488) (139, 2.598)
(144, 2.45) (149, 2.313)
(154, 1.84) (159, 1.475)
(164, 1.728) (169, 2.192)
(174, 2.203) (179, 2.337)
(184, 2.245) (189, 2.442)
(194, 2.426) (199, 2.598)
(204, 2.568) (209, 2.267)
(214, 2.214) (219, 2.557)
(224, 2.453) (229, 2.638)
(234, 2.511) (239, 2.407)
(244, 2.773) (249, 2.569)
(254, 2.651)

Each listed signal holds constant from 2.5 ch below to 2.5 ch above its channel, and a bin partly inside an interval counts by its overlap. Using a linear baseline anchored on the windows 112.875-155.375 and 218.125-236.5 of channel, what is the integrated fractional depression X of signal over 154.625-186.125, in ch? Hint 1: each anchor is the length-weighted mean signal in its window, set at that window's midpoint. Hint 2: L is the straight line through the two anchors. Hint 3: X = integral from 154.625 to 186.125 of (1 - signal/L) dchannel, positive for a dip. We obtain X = 5.3 ch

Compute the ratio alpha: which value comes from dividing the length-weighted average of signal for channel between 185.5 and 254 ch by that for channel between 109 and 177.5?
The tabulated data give 1.13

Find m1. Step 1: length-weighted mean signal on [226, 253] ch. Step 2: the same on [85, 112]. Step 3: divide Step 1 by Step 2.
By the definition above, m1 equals 1.15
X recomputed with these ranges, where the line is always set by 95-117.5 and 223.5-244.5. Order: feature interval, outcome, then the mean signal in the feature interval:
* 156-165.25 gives 3.1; 1.6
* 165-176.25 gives 1.3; 2.13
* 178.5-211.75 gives 0.6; 2.41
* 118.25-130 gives 0.0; 2.32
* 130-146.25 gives -1.2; 2.51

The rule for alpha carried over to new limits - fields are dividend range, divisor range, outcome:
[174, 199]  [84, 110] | 1.05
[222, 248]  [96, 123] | 1.14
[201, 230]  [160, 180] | 1.19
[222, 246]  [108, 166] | 1.16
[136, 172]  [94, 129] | 0.92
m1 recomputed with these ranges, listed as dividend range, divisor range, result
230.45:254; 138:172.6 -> 1.25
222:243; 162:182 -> 1.19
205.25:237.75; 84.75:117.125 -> 1.08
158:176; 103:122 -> 0.86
